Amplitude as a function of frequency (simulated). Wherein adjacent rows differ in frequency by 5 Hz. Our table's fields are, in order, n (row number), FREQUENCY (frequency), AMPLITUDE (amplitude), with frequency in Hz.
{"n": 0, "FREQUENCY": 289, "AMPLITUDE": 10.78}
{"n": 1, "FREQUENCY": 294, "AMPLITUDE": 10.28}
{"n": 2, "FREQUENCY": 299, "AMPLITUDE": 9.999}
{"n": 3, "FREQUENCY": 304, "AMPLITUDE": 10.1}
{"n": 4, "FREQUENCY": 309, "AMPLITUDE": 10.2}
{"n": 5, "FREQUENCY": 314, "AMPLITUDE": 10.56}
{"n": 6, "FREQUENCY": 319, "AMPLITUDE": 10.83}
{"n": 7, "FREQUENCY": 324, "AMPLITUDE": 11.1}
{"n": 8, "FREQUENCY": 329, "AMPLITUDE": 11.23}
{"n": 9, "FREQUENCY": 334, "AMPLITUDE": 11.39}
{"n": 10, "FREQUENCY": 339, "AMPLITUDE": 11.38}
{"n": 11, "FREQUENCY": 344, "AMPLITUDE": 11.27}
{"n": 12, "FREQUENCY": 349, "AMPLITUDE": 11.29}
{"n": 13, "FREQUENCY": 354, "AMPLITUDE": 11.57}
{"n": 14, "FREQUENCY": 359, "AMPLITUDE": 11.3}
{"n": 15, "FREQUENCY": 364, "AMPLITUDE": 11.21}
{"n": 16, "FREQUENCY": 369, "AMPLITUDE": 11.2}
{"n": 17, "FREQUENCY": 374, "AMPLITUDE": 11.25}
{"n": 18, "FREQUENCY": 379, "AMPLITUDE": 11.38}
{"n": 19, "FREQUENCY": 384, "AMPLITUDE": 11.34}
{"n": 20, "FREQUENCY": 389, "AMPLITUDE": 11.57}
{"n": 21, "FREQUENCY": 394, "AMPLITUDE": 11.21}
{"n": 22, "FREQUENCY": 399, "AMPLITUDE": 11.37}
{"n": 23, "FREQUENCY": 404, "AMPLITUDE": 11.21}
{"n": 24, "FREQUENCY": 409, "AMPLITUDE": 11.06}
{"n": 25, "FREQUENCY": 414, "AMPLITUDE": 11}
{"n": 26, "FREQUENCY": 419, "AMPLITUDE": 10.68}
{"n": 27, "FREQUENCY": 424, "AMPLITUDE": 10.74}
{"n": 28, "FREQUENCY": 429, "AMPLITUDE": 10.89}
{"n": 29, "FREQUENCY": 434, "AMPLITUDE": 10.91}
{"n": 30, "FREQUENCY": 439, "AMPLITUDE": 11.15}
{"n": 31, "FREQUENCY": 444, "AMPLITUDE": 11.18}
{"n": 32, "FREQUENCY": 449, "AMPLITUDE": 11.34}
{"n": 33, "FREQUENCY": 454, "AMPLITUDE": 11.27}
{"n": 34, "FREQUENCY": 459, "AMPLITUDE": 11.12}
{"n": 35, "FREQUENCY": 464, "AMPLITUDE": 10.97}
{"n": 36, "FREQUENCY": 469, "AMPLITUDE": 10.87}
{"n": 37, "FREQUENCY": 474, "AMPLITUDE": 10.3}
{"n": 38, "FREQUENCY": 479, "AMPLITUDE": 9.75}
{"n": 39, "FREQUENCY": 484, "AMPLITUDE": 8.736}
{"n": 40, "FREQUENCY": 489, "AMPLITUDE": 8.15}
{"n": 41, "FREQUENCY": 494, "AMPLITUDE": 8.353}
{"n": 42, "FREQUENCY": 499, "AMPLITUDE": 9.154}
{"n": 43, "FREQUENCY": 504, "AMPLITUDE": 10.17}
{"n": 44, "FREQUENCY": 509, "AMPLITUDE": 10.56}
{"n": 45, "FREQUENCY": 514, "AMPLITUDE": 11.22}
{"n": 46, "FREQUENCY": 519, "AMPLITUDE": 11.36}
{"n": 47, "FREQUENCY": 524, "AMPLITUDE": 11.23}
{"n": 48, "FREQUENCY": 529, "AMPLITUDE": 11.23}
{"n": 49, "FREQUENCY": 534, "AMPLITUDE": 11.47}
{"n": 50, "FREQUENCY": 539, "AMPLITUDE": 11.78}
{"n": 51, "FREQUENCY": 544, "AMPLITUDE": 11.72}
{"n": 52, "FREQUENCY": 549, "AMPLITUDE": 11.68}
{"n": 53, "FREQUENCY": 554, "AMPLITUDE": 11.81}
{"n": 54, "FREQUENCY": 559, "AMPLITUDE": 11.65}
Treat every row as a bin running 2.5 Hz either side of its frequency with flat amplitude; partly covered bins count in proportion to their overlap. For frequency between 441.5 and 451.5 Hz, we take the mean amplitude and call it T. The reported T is 11.3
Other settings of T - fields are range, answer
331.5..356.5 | 11.4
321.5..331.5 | 11.2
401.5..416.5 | 11.1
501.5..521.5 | 10.8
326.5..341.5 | 11.3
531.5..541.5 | 11.6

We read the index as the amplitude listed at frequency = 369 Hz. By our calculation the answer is 11.2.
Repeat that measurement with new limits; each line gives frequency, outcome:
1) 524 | 11.23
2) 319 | 10.83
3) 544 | 11.72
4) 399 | 11.37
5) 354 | 11.57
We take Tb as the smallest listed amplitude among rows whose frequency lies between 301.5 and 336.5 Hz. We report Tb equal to 10.1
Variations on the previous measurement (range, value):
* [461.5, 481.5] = 9.75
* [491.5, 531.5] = 8.353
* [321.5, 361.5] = 11.1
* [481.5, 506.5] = 8.15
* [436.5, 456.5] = 11.15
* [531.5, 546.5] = 11.47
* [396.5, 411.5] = 11.06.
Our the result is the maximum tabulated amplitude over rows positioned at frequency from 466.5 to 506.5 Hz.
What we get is 10.87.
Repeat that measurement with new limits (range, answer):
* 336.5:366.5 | 11.57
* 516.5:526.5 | 11.36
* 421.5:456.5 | 11.34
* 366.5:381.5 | 11.38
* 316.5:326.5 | 11.1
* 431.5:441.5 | 11.15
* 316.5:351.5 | 11.39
